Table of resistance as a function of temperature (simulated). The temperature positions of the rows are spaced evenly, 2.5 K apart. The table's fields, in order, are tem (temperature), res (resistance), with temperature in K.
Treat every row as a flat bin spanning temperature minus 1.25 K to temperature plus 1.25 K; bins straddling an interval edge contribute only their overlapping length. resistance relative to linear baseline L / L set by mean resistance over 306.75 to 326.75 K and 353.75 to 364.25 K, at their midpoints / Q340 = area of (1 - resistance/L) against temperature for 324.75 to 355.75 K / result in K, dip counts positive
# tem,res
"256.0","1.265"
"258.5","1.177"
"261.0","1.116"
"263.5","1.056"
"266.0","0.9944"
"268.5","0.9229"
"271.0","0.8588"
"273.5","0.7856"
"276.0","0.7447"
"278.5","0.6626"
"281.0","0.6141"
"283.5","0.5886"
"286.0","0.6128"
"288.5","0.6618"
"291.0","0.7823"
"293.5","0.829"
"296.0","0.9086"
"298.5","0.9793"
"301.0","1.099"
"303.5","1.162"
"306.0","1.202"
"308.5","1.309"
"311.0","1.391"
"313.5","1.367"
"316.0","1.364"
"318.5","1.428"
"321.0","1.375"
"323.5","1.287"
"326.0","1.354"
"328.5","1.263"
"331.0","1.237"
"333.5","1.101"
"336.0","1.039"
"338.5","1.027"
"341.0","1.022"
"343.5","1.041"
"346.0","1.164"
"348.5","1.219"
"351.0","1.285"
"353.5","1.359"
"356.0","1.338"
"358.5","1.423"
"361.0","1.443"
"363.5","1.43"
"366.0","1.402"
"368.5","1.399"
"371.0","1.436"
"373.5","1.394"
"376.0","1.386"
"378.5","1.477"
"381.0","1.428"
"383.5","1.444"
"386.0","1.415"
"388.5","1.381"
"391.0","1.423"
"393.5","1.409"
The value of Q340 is 4.5 K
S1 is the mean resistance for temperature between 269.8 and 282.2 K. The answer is 0.733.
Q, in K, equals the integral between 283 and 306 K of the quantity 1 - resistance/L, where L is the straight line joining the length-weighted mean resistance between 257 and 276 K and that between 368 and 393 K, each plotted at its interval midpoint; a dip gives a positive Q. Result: 4.5 K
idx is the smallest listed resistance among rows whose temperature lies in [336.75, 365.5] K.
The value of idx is 1.022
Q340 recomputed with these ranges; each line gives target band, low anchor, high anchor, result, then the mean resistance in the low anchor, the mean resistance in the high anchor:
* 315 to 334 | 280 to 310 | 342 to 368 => -3.6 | 0.902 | 1.31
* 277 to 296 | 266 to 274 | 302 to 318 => 6.5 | 0.884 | 1.3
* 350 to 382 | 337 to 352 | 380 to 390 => -3.1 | 1.12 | 1.42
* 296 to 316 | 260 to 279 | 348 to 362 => -2.0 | 0.899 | 1.35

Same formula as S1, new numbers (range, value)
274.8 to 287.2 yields 0.644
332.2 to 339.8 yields 1.06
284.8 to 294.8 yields 0.723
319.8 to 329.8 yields 1.32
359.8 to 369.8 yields 1.42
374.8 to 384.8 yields 1.43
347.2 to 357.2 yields 1.3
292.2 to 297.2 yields 0.868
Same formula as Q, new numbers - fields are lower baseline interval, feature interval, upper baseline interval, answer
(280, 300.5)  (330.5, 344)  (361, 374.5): 1.0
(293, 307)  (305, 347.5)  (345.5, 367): -2.2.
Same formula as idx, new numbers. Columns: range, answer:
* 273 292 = 0.5886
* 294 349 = 0.9086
